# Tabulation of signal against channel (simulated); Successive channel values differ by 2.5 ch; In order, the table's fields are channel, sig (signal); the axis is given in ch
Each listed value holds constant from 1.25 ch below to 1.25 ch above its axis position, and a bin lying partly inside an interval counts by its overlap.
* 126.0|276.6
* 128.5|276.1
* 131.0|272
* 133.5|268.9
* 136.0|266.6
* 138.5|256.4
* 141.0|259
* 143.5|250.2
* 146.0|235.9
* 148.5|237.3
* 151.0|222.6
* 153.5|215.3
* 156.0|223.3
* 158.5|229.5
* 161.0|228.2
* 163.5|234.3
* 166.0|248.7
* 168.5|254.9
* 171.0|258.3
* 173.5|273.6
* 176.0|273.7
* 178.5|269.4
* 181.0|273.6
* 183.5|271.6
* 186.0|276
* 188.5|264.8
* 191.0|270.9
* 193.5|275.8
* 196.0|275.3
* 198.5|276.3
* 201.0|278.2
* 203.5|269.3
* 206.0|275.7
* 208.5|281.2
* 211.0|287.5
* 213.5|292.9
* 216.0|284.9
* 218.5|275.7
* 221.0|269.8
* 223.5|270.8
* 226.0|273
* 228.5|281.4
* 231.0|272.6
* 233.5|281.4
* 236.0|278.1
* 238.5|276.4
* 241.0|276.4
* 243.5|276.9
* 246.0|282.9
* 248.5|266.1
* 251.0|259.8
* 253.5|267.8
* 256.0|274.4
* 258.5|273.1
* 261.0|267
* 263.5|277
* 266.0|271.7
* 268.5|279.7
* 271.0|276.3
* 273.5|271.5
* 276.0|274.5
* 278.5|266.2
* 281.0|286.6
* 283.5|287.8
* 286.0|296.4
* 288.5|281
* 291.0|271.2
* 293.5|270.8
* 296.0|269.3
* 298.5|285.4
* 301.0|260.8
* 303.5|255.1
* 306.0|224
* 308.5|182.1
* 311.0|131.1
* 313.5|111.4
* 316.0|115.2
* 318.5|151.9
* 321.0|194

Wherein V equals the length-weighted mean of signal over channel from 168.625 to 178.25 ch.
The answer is 267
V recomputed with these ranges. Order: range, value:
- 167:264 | 274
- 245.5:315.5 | 256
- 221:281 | 274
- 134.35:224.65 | 261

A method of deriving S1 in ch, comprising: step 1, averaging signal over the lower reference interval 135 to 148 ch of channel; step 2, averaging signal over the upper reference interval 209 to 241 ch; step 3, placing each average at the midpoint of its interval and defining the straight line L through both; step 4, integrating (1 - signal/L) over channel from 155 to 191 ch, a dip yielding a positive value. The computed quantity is 0.8 ch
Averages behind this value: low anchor 252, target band 256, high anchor 279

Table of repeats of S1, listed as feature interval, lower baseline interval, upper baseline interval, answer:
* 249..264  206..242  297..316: -1.3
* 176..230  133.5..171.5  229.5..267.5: -3.6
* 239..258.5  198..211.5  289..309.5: -0.4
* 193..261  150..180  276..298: -3.7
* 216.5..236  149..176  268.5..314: -2.3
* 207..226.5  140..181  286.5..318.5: -3.7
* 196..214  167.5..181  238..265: -0.7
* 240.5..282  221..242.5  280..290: 1.3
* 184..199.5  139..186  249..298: -1.1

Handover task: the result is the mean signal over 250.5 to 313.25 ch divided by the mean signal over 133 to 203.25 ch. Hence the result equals 1.02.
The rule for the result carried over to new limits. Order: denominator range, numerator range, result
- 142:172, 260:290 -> 1.18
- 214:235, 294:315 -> 0.78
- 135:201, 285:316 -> 0.91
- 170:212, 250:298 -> 1.01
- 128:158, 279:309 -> 1.08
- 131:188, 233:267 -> 1.09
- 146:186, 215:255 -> 1.11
